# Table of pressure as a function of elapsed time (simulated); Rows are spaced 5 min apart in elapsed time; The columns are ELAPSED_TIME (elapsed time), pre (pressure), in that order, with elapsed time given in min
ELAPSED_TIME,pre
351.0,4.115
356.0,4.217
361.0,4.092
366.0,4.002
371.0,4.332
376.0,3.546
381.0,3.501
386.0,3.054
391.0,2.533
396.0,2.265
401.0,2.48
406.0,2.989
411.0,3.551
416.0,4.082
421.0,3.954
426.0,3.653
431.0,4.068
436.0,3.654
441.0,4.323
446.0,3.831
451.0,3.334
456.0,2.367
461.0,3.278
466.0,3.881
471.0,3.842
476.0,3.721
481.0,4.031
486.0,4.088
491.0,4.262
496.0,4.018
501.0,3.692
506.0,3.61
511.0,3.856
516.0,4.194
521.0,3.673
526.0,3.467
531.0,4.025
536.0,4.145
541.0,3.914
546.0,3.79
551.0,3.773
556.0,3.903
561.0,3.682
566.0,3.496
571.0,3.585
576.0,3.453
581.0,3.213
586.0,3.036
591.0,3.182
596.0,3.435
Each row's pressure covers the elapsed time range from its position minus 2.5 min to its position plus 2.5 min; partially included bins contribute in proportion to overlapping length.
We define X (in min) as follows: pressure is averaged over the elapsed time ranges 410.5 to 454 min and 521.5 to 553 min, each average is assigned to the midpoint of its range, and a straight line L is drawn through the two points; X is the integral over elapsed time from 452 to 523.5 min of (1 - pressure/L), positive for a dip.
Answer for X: 1.7 min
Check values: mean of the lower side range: 3.82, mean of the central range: 3.74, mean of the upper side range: 3.84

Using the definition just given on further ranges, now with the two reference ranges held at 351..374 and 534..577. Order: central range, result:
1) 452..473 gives 3.25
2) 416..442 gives 0.56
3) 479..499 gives -1.04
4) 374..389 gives 2.82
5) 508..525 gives -0.12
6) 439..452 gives 0.36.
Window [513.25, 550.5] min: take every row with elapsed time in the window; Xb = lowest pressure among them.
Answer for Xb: 3.467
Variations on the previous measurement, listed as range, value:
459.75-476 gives 3.278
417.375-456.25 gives 2.367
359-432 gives 2.265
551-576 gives 3.453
